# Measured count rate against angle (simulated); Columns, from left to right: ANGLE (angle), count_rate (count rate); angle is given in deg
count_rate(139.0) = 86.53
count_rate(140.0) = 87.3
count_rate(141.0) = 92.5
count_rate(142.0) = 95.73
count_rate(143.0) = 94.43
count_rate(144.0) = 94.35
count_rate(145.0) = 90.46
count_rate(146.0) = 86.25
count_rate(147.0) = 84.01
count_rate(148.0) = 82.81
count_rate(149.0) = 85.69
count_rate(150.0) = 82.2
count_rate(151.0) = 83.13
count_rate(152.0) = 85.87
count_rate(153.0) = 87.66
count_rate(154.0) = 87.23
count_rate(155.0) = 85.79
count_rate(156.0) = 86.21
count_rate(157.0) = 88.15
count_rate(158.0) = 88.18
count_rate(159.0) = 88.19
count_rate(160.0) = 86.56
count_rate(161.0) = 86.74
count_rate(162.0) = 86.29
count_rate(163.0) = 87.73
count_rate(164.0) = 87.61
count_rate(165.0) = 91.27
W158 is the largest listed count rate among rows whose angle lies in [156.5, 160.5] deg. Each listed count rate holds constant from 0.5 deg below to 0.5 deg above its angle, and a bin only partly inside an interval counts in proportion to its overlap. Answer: 88.19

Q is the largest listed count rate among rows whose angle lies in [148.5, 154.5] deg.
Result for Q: 87.66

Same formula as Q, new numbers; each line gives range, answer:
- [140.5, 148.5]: 95.73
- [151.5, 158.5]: 88.18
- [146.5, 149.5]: 85.69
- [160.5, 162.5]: 86.74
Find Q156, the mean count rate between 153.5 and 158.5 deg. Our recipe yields 87.1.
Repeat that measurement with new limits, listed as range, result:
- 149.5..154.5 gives 85.2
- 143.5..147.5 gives 88.8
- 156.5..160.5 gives 87.8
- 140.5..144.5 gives 94.3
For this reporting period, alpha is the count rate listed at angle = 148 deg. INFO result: 82.81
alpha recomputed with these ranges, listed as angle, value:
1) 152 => 85.87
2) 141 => 92.5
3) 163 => 87.73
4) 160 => 86.56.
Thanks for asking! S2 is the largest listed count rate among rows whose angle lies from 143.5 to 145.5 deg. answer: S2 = 94.35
